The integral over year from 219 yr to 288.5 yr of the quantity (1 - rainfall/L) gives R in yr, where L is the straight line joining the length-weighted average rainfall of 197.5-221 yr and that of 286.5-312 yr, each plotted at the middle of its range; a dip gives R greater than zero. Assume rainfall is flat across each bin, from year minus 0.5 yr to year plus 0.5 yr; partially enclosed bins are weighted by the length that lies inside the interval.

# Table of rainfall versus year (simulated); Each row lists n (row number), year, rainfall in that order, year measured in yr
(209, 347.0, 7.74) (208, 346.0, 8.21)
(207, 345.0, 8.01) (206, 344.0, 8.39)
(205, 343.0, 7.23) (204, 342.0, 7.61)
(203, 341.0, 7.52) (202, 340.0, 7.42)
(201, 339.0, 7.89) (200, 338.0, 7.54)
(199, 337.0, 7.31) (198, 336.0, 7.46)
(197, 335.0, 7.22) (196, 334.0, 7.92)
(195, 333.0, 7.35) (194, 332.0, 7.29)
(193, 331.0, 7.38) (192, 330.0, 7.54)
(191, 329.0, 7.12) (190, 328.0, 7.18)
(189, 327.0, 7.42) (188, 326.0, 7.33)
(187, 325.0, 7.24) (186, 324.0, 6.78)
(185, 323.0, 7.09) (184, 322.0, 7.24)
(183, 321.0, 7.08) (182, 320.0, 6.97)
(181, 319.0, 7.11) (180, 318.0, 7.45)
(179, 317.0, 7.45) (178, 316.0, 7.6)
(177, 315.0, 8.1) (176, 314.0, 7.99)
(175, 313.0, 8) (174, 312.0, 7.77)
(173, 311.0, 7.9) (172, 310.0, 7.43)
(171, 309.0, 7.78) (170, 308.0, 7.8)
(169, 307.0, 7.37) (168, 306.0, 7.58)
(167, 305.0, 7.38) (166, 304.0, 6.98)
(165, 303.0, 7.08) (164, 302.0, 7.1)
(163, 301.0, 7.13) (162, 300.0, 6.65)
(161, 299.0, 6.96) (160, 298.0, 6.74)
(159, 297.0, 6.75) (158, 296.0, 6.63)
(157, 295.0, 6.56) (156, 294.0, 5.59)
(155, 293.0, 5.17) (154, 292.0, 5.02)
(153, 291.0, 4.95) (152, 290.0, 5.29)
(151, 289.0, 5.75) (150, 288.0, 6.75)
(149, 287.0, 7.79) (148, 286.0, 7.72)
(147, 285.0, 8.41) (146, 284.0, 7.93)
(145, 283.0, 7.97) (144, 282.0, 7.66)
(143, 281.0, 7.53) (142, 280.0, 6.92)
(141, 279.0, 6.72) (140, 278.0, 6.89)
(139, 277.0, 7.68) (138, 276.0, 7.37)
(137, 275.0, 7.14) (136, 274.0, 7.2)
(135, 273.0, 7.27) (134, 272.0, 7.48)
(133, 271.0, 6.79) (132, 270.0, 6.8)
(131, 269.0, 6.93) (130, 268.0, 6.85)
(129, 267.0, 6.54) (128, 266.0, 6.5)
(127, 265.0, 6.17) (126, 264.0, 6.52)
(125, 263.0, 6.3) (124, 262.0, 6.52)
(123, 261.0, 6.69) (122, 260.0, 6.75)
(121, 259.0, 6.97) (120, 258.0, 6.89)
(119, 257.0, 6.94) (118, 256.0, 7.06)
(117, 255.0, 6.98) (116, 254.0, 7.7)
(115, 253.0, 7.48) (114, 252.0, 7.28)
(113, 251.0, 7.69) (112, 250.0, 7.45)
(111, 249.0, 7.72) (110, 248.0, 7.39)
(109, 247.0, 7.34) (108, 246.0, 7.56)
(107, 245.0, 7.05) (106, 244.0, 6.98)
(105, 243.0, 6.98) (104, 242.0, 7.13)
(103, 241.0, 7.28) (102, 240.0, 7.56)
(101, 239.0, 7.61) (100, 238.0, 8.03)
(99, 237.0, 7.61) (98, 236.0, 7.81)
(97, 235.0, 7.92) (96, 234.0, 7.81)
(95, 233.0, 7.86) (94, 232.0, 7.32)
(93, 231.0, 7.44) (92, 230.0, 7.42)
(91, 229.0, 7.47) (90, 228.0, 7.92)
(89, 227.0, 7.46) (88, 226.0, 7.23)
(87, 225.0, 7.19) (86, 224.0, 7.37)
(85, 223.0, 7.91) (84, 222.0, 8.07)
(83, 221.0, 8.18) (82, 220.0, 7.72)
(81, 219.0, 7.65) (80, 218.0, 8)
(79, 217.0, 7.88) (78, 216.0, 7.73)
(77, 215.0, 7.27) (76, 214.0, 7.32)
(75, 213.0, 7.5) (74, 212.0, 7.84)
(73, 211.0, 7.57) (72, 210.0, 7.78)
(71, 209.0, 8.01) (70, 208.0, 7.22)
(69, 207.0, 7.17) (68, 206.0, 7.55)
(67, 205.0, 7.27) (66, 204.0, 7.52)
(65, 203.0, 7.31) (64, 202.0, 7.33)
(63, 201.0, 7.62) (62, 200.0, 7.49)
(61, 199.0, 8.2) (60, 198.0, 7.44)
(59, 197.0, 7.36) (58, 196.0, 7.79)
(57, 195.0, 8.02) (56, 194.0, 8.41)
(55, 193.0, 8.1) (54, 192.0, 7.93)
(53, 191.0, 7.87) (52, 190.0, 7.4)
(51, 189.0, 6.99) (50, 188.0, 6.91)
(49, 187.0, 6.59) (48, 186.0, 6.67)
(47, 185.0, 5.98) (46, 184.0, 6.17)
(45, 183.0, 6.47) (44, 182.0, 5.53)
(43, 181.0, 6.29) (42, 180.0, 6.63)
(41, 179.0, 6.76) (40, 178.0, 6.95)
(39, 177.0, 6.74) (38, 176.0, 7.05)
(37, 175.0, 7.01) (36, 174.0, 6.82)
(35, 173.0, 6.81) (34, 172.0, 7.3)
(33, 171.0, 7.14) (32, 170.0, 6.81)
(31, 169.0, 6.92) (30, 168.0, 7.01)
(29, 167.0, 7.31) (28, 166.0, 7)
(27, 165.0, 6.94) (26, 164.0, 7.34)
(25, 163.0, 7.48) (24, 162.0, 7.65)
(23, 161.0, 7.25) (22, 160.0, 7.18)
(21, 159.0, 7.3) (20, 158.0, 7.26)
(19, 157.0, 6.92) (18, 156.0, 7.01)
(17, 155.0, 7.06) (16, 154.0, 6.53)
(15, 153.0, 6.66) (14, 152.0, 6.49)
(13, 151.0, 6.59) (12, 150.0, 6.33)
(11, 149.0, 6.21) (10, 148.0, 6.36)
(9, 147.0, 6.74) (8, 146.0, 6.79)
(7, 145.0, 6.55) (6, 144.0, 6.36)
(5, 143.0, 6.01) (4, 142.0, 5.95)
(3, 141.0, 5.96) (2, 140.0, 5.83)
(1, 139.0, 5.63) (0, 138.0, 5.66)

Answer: -1.4 yr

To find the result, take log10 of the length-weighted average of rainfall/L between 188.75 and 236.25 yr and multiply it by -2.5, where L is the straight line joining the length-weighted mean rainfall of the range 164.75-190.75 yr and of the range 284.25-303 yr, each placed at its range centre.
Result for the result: -0.14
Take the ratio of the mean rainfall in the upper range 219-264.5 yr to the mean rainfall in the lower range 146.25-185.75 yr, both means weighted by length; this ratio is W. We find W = 1.08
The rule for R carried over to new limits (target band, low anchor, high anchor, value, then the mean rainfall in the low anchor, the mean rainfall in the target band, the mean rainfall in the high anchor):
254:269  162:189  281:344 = 0.68 yr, 6.81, 6.73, 7.2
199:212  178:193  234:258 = -1.00 yr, 6.78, 7.53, 7.41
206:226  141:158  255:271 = -3.02 yr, 6.54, 7.64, 6.71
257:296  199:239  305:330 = 3.79 yr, 7.62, 6.79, 7.45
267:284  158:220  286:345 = -0.04 yr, 7.26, 7.2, 7.15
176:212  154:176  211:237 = 0.69 yr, 7.11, 7.24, 7.65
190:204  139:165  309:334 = -1.72 yr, 6.7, 7.74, 7.43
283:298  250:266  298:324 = 1.44 yr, 6.93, 6.51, 7.38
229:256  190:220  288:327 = -0.23 yr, 7.66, 7.47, 6.97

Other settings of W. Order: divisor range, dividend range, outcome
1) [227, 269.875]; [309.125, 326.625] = 1.03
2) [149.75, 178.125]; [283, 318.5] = 1.01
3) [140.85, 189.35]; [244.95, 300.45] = 1.02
